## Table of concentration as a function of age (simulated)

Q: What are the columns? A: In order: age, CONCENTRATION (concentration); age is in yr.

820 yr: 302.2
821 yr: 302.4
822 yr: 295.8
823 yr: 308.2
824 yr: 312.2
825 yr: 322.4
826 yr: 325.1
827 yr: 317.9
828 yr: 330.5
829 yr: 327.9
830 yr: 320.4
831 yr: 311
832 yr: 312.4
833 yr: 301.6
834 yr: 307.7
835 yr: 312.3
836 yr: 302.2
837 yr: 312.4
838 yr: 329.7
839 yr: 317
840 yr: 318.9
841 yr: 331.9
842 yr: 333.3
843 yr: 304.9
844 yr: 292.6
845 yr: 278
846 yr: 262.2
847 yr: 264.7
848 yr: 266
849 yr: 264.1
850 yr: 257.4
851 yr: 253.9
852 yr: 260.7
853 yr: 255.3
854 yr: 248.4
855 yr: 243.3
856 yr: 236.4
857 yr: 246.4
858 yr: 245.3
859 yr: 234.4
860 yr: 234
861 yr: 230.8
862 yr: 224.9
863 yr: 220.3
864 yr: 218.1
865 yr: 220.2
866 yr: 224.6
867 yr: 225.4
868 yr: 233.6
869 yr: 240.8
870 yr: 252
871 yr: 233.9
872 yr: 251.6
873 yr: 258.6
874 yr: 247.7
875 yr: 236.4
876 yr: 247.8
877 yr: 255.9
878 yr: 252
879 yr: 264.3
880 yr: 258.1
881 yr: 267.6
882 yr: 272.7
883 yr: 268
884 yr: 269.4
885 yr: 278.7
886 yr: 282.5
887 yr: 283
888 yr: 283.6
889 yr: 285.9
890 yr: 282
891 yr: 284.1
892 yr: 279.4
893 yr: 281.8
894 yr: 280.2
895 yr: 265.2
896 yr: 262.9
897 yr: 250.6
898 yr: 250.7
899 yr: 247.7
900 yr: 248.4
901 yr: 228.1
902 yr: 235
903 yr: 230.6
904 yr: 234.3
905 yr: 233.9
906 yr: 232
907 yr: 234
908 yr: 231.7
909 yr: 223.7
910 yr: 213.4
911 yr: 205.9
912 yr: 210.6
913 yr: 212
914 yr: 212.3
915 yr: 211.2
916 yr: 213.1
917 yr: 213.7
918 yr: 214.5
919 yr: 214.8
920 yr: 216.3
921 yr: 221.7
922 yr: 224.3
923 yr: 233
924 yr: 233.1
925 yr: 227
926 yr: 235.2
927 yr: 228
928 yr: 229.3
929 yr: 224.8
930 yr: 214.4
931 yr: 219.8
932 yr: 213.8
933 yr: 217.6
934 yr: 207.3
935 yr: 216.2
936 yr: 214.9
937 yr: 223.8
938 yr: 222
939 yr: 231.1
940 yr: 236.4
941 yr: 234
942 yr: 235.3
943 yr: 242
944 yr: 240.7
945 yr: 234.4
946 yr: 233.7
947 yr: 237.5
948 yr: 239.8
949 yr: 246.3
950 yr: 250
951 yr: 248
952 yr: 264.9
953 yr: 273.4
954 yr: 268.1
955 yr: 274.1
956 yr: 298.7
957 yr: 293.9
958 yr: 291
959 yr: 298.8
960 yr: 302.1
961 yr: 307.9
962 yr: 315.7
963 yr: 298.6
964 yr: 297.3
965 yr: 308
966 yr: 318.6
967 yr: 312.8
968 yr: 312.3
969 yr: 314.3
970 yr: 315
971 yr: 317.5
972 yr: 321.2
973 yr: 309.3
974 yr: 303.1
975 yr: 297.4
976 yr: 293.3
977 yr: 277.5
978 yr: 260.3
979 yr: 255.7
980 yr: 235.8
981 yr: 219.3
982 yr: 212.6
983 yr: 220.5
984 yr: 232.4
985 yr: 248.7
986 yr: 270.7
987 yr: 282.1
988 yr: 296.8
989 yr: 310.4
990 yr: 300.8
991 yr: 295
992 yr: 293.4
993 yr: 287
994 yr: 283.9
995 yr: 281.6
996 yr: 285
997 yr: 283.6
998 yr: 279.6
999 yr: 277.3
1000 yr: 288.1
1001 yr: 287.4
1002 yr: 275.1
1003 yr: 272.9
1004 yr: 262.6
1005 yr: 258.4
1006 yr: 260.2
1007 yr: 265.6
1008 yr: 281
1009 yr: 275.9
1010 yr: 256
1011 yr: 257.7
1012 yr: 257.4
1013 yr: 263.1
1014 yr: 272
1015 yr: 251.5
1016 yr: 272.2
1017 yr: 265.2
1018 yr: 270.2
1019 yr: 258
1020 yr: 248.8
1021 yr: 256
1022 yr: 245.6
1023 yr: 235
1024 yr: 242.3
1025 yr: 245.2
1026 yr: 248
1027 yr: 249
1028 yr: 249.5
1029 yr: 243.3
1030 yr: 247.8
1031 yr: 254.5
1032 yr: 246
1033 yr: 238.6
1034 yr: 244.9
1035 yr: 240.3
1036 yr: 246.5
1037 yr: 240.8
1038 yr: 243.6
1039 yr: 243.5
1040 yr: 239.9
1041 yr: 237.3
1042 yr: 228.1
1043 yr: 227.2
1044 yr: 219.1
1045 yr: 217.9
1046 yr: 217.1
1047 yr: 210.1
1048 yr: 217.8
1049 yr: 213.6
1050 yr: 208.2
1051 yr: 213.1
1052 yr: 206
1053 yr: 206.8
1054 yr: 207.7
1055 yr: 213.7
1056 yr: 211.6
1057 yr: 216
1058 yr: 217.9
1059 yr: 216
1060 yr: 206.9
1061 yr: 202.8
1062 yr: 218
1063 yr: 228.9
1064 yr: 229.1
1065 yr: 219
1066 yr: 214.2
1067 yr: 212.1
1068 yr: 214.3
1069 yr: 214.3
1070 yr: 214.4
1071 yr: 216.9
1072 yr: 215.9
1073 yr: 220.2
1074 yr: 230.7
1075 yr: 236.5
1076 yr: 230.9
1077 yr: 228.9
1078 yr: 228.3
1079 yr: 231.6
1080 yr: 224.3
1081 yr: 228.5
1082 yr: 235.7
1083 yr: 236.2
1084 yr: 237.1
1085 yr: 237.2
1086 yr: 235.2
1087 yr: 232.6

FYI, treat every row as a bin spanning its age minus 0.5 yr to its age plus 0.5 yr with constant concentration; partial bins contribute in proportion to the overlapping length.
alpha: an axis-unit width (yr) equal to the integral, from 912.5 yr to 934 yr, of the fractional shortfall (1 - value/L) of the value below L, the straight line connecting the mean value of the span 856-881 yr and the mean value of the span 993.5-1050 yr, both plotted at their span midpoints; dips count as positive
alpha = 2.2 yr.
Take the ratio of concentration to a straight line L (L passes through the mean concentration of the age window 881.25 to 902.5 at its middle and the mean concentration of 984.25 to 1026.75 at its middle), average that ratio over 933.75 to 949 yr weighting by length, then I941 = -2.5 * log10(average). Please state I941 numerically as 0.16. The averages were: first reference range 268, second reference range 270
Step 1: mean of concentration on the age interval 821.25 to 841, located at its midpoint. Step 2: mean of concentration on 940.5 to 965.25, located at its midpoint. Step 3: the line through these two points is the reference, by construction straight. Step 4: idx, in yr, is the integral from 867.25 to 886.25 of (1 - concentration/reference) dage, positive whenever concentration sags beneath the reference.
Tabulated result 2.69 yr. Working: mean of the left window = 315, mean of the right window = 269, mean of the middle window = 256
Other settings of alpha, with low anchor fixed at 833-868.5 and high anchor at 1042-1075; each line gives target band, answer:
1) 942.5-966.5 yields -3.3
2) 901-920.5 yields 2.4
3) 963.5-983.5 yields -4.1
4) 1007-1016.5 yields -1.6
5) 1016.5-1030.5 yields -1.6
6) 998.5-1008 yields -1.8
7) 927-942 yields 1.4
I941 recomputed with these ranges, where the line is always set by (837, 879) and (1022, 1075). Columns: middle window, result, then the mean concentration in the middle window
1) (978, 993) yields -0.11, 263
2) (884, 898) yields -0.09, 276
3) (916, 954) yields 0.07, 230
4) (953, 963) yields -0.21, 294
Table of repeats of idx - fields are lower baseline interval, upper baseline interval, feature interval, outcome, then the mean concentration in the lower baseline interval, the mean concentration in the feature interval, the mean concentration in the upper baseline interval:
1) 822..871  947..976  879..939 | 9.6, 277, 239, 292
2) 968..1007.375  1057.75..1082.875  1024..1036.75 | 0.2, 278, 246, 222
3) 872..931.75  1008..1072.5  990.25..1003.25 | -2.6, 243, 284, 234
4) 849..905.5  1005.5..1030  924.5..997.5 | -2.9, 252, 265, 257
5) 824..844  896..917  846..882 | 4.4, 317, 246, 228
